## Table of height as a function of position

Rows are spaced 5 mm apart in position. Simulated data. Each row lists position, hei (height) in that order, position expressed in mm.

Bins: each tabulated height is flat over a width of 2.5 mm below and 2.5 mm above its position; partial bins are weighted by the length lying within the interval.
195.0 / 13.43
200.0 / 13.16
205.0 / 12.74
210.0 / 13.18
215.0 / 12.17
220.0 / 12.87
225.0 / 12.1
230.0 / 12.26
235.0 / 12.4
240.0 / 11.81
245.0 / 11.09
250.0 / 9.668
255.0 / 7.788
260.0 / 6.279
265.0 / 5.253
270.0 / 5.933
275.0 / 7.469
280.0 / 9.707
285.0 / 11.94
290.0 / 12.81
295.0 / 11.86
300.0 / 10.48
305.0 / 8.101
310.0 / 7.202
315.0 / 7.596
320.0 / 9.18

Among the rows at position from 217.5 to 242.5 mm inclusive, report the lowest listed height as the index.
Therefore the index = 11.81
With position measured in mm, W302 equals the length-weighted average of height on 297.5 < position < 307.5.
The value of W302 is 9.29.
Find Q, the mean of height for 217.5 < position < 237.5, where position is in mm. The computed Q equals 12.4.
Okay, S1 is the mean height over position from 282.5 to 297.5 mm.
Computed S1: 12.2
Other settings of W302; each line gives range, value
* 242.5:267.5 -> 8.02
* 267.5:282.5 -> 7.7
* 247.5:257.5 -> 8.73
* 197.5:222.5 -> 12.8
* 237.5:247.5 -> 11.4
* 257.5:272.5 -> 5.82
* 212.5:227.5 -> 12.4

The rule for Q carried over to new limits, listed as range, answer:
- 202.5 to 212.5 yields 13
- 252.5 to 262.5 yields 7.03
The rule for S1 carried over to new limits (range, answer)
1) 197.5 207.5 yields 12.9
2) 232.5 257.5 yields 10.6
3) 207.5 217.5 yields 12.7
